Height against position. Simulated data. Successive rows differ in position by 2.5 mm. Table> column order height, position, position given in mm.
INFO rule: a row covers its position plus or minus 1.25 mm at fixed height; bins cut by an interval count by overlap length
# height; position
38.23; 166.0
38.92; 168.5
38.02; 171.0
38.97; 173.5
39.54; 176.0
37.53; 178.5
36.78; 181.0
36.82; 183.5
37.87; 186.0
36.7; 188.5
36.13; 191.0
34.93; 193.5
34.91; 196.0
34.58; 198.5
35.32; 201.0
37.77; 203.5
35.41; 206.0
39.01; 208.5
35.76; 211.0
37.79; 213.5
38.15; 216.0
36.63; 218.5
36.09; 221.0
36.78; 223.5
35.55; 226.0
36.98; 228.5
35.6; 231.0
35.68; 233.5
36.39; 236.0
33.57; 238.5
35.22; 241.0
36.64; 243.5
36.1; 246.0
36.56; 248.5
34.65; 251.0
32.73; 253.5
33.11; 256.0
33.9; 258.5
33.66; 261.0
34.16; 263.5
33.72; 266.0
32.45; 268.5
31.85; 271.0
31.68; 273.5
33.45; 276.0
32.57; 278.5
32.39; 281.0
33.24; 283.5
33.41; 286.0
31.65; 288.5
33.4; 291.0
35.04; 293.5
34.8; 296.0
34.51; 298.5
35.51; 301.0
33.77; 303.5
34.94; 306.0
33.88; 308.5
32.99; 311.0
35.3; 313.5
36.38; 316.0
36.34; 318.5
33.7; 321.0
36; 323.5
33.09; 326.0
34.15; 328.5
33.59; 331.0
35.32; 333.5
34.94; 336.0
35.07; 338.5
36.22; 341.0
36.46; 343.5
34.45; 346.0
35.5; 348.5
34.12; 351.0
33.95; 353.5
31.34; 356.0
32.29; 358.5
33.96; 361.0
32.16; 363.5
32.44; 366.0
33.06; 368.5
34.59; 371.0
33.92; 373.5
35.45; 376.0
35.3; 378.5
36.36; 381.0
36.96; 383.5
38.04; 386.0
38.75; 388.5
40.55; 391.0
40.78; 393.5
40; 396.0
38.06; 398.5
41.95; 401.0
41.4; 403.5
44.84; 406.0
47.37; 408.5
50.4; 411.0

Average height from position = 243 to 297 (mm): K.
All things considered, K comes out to 33.6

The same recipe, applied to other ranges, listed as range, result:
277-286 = 32.8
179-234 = 36.4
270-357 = 34.2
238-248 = 35.6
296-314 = 34.4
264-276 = 32.6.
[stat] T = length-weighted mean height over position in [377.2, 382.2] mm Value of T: 35.8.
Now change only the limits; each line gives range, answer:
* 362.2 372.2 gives 33.1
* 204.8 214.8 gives 37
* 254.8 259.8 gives 33.5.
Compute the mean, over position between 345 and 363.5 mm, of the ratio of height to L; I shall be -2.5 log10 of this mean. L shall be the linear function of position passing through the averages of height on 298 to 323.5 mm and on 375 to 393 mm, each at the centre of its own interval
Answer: 0.09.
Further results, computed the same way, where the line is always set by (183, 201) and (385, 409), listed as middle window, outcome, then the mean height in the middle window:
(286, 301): 0.13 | 34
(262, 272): 0.14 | 33.1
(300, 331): 0.13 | 34.6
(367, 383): 0.16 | 34.8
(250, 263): 0.12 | 33.6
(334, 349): 0.12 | 35.4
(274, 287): 0.16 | 32.9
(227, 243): 0.04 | 35.6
